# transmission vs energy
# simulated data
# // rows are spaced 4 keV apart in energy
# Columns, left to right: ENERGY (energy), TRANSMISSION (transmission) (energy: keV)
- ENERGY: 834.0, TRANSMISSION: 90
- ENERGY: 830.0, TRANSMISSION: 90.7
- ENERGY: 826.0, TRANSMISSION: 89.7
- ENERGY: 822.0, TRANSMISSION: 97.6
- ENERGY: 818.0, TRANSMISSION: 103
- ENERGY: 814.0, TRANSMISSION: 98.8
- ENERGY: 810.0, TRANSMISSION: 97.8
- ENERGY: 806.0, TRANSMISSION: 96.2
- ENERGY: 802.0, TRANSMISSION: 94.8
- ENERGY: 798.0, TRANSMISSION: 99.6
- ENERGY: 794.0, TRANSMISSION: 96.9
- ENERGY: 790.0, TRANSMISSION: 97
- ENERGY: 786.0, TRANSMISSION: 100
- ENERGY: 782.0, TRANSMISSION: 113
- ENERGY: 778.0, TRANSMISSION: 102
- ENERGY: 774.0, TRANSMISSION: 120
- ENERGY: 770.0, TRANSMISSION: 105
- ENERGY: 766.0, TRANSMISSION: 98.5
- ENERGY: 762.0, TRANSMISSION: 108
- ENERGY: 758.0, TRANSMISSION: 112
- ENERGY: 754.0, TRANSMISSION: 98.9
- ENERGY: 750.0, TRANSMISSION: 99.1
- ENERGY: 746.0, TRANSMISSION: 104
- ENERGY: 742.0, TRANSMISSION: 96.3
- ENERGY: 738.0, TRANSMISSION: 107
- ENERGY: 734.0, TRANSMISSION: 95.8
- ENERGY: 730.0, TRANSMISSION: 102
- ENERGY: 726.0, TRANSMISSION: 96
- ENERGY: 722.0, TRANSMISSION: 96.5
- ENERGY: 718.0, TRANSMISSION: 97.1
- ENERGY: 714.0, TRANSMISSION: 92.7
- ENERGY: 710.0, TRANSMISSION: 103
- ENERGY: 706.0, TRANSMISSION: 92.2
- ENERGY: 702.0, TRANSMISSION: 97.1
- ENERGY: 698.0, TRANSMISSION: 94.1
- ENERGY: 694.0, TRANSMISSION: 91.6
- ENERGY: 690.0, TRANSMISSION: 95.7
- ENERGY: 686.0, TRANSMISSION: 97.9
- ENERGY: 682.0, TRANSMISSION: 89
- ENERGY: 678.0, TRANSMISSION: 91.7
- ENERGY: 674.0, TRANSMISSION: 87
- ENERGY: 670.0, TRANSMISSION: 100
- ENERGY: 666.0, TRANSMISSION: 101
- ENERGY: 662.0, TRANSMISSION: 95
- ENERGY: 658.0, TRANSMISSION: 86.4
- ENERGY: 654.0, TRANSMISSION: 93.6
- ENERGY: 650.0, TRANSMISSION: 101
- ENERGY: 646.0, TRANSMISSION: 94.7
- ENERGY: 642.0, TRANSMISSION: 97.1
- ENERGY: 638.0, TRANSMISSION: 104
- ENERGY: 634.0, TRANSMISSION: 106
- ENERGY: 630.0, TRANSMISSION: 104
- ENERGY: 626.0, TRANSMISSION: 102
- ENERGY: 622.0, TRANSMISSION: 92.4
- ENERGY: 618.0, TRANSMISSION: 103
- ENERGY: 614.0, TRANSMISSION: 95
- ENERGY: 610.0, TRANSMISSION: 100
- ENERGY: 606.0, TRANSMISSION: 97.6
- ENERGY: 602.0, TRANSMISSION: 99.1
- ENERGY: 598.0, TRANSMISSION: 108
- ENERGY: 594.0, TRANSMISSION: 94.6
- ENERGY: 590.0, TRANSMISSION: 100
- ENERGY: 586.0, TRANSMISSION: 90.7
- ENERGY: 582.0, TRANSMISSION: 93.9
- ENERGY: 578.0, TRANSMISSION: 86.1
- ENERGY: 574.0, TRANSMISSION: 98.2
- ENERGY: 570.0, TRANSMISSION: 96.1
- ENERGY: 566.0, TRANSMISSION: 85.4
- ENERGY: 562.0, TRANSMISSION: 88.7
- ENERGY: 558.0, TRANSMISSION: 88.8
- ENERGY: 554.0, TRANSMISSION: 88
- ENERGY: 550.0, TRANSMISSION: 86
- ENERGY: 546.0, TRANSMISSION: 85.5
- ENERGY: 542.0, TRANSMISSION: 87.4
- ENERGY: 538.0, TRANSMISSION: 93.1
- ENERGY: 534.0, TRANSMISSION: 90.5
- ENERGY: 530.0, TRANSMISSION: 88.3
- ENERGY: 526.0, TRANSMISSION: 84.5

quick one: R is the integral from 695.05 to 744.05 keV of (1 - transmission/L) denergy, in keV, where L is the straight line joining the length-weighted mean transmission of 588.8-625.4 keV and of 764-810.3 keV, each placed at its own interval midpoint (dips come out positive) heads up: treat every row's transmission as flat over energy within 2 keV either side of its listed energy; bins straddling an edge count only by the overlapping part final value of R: 1.7 keV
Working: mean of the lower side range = 99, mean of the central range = 97.4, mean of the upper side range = 102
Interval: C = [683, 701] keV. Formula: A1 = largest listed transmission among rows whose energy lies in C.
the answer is 97.9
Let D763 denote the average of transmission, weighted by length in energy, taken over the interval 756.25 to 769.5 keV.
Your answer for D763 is 106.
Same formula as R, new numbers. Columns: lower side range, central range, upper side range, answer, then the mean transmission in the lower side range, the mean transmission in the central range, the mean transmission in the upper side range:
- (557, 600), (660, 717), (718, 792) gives 2.5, 93.8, 94.9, 103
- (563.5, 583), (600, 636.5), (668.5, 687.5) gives -3.1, 91.8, 100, 92.8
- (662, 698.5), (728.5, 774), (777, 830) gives -3.0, 94.3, 103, 98.6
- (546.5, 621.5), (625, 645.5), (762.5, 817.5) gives -1.3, 94.2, 102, 102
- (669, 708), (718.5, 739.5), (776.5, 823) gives -0.7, 93.5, 99.1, 99.7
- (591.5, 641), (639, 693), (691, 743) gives 2.2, 100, 94.7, 97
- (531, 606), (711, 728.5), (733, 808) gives 0.6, 92.3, 96.2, 102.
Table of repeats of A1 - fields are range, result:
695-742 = 107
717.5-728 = 97.1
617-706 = 106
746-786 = 120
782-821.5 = 113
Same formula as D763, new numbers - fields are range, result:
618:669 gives 98.3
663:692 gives 94.6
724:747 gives 100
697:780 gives 101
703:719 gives 96.2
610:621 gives 98.6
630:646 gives 102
